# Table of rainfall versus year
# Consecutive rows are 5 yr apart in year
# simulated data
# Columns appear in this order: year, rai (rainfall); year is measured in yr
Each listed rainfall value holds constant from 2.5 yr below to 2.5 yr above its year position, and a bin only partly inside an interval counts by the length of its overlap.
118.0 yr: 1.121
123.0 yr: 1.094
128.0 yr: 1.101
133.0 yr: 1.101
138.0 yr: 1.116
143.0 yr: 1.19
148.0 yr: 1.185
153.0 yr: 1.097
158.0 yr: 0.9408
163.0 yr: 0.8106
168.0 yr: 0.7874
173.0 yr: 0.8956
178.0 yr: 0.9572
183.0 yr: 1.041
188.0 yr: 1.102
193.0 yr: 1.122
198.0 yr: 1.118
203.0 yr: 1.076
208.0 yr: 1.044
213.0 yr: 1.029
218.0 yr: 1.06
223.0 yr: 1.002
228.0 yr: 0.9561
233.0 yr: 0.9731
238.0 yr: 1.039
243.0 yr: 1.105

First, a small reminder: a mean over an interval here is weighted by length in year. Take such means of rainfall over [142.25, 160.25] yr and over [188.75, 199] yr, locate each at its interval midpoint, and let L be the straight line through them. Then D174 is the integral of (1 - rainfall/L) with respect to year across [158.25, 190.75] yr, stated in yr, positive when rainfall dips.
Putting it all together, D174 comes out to 5.10 yr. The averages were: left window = 1.1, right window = 1.12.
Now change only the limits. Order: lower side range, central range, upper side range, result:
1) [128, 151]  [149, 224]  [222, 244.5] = 4.6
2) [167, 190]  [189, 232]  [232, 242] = -2.3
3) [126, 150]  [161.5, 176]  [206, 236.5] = 3.4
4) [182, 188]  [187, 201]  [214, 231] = -0.8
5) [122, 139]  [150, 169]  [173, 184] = 1.8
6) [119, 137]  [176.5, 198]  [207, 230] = -0.4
